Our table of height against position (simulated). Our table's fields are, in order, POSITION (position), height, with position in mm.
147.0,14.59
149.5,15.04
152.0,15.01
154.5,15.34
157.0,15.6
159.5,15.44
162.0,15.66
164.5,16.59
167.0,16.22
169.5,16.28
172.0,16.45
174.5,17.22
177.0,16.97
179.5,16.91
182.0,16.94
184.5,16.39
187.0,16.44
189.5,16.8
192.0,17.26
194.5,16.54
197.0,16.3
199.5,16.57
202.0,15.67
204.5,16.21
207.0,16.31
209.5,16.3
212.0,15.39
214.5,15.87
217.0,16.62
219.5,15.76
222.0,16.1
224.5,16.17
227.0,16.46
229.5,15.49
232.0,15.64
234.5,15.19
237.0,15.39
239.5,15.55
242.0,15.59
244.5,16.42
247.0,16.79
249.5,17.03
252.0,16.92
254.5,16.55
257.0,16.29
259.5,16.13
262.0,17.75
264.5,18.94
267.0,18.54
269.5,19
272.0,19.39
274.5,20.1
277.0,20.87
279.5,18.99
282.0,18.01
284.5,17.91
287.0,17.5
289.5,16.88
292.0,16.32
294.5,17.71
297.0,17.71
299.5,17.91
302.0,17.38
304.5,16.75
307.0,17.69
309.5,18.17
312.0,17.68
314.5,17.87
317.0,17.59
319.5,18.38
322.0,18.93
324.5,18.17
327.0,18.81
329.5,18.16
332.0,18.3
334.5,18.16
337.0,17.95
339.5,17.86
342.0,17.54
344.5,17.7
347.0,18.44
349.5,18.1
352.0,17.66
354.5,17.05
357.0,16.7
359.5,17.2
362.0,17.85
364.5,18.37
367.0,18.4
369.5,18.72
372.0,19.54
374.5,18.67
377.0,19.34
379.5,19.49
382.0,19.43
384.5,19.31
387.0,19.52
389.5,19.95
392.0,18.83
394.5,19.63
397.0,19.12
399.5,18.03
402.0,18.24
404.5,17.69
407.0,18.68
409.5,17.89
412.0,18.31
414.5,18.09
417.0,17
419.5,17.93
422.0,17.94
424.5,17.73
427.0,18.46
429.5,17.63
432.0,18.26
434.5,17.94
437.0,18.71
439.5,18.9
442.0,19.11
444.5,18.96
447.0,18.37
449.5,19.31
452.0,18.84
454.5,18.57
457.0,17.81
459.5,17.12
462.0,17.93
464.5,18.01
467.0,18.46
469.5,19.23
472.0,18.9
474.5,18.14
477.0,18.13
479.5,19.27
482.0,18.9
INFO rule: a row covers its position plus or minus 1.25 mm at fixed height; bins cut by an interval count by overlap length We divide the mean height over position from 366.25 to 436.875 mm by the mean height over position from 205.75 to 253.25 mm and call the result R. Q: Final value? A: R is 1.16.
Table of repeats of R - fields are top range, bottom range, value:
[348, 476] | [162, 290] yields 1.09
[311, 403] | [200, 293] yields 1.09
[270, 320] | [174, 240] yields 1.11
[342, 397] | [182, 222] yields 1.14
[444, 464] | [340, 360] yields 1.04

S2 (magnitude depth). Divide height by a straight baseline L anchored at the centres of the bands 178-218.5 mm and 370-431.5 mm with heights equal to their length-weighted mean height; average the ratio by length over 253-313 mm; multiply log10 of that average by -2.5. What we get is -0.04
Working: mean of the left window 16.4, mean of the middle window 17.9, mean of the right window 18.6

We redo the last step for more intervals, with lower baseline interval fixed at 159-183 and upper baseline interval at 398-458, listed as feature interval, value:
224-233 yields 0.06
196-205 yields 0.03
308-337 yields -0.04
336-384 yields -0.03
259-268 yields -0.05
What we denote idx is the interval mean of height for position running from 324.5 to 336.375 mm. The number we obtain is 18.3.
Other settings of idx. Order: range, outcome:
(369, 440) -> 18.6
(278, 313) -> 17.6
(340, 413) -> 18.5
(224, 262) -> 16.2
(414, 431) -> 17.8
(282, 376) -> 17.9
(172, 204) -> 16.6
